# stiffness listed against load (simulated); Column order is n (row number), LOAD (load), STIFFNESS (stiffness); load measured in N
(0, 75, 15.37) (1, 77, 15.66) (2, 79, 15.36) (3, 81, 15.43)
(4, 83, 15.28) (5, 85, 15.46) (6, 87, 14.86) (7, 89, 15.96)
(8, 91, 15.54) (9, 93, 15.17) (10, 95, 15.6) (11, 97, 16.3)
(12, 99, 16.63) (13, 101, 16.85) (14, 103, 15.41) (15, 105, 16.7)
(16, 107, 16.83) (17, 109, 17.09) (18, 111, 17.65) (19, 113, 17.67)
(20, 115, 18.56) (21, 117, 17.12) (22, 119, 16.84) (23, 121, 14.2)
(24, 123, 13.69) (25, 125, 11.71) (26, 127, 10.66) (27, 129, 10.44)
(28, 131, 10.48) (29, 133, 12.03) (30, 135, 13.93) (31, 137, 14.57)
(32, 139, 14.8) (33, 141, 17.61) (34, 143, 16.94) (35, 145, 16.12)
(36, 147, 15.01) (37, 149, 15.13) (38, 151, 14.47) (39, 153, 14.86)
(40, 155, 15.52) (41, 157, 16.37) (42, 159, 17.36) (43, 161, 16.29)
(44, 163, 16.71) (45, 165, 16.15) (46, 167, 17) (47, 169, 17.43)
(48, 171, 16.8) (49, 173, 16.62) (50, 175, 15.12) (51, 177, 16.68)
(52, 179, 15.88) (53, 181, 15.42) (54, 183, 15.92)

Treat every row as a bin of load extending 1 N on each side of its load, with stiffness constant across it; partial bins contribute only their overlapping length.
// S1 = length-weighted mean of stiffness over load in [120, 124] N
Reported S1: 13.9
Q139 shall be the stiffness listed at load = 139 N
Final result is 14.8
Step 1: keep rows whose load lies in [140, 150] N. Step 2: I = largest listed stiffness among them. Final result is 17.61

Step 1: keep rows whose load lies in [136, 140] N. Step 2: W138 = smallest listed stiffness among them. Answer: 14.57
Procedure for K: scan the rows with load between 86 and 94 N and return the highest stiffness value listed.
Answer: 15.96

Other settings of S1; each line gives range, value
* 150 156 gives 14.9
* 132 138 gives 13.5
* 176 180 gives 16.3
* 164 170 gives 16.9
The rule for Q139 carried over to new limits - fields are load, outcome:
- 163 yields 16.71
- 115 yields 18.56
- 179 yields 15.88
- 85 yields 15.46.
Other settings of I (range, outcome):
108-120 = 18.56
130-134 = 12.03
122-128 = 13.69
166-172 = 17.43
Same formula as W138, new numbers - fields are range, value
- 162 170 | 16.15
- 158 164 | 16.29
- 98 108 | 15.41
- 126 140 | 10.44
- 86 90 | 14.86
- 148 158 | 14.47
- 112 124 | 13.69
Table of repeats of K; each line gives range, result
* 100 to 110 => 17.09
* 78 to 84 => 15.43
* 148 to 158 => 16.37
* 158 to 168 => 17.36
